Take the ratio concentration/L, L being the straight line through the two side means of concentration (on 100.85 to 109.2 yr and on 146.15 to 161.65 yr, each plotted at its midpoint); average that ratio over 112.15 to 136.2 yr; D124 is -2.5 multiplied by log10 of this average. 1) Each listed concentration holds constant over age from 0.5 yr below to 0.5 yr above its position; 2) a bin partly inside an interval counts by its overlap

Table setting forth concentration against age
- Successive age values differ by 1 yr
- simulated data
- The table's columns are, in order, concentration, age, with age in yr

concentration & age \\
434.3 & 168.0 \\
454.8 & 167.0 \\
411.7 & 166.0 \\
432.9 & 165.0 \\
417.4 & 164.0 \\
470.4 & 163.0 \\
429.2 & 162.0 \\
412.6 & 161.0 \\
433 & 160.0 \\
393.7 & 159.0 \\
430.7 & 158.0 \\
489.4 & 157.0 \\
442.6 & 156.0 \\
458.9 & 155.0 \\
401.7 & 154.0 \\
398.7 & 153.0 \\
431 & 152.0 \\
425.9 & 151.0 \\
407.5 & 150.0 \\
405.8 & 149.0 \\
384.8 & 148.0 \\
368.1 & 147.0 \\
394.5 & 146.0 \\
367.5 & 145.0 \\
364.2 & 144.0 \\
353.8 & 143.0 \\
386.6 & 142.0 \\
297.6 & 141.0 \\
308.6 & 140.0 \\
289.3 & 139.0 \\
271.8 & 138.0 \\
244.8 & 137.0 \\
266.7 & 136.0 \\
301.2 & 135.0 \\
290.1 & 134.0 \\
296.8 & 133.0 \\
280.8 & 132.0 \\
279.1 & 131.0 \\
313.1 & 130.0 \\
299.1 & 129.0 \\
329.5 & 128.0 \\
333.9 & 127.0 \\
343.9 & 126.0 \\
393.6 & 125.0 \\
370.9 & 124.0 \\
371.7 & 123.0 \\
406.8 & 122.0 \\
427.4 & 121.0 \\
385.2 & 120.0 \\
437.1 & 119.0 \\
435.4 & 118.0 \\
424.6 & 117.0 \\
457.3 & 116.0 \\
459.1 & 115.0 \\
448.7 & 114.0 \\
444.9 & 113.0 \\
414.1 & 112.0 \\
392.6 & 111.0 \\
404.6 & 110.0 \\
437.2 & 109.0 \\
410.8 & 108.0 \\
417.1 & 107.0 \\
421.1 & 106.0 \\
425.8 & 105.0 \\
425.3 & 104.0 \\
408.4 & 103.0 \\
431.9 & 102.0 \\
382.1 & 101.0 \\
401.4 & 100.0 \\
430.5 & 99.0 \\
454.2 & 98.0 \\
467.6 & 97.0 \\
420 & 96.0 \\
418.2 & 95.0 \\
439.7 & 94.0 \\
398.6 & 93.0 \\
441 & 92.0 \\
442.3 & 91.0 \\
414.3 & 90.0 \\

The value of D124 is 0.14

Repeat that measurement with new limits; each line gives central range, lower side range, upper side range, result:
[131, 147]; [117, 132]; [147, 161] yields 0.24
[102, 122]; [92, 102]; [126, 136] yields -0.15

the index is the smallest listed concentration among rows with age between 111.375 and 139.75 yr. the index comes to 244.8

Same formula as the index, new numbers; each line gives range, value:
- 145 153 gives 367.5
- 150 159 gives 393.7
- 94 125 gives 370.9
